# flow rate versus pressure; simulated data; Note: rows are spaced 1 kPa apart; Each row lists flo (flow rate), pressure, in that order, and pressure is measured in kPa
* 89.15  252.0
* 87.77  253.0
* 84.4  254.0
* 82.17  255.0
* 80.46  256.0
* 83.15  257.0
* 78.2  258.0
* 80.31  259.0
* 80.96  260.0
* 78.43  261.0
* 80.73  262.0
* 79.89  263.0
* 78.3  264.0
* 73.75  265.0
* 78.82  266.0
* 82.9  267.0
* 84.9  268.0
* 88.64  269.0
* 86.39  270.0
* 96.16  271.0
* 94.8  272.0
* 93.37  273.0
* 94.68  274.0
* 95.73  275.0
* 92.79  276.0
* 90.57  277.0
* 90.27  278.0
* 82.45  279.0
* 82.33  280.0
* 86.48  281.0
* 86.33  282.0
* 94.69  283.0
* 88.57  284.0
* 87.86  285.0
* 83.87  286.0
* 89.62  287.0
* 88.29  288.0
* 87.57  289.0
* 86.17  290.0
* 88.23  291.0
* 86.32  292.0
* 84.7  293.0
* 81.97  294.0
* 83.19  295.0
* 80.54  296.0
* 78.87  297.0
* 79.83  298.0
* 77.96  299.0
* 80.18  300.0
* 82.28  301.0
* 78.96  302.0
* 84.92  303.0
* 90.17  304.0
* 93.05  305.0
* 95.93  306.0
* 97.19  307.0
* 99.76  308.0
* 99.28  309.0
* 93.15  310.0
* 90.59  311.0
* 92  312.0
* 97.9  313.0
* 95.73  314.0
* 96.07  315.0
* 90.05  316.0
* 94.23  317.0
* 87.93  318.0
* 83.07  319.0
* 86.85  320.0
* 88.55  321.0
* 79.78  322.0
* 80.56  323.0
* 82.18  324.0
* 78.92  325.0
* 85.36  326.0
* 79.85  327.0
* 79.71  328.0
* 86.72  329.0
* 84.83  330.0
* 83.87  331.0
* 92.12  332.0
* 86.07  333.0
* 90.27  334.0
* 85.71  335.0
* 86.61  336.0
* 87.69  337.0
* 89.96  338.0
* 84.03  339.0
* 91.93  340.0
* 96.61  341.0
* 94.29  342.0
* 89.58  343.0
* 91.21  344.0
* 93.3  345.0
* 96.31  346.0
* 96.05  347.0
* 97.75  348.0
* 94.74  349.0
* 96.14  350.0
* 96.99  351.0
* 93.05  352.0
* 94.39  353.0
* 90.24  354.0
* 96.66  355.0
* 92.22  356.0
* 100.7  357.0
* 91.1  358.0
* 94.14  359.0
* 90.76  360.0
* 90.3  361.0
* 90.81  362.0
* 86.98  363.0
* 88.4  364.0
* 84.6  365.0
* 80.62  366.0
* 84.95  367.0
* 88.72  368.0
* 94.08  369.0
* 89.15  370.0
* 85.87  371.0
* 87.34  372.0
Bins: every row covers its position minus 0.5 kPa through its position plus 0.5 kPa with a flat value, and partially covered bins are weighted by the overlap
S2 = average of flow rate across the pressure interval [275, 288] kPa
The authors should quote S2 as 88.3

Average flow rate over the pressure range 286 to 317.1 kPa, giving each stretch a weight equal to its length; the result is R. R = 88.4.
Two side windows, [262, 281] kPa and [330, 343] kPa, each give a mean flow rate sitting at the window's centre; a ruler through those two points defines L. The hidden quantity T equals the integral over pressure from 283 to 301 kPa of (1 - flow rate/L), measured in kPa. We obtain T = 0.6 kPa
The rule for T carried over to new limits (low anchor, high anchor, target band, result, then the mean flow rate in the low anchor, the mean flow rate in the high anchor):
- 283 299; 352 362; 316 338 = 1.0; 85.1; 93.2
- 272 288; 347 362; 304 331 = 0.8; 89.4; 94.2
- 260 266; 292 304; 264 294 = -2.8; 78.5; 81.8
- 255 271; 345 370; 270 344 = -1.5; 81.6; 92.1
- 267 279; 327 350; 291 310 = 0.8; 90.9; 89.9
